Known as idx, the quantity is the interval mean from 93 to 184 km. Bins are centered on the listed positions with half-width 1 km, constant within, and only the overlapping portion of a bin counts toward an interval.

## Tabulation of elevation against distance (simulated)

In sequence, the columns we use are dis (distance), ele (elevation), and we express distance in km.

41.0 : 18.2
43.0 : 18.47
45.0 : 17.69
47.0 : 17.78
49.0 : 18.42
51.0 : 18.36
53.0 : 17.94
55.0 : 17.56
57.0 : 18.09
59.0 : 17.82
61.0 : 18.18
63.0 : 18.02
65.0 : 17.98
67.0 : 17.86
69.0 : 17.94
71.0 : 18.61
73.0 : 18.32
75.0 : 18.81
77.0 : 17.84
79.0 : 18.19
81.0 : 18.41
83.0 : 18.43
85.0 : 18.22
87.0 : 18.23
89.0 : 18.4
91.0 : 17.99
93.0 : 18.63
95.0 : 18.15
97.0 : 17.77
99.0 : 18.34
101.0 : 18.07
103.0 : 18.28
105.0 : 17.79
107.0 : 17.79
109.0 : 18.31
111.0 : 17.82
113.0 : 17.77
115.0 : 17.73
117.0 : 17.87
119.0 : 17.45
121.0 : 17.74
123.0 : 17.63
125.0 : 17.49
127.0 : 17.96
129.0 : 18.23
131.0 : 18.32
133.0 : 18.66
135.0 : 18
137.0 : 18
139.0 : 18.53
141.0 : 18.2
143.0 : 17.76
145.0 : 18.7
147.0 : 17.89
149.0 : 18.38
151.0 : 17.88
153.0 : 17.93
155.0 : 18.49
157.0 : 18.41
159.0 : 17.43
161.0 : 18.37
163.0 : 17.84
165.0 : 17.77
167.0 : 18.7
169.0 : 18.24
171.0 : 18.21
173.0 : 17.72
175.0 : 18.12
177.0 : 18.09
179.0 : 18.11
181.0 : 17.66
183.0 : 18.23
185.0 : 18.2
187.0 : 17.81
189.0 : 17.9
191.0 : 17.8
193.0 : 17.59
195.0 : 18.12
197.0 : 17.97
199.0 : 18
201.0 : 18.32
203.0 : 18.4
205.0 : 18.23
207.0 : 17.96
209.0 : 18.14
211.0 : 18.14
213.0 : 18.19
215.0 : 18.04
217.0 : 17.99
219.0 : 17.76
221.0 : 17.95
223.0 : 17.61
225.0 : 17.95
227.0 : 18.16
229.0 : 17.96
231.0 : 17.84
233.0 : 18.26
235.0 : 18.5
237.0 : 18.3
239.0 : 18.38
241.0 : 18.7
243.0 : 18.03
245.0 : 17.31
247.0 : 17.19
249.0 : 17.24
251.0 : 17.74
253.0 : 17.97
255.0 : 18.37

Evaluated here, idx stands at 18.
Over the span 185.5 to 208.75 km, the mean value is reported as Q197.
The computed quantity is 18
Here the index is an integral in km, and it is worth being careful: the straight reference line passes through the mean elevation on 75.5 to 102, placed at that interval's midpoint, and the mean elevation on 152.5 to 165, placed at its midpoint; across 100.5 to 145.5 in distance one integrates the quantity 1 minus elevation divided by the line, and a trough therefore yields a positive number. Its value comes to 0.4 km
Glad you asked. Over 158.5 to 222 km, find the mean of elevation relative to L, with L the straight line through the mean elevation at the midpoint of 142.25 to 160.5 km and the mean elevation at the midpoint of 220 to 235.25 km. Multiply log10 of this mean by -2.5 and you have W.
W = 0.00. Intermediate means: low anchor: 18.1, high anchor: 18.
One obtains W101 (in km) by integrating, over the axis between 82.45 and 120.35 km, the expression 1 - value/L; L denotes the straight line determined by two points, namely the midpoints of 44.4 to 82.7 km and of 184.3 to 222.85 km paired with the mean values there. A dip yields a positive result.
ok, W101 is 0.1 km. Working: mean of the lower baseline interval 18.1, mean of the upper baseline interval 18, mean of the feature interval 18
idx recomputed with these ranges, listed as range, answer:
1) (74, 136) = 18.1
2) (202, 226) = 18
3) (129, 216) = 18.1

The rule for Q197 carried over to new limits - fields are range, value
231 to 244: 18.3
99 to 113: 18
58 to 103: 18.2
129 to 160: 18.2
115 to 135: 17.9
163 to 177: 18.1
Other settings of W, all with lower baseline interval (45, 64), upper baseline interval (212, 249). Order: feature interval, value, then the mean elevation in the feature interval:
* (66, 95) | -0.02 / 18.3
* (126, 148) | -0.01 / 18.2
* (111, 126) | 0.02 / 17.7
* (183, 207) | 0.00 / 18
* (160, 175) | -0.01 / 18.1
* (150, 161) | 0.00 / 18.1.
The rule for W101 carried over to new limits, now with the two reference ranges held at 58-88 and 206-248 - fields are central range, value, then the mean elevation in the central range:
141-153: 0.00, 18.1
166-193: 0.04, 18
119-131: 0.20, 17.8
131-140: -0.09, 18.3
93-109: 0.07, 18.1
